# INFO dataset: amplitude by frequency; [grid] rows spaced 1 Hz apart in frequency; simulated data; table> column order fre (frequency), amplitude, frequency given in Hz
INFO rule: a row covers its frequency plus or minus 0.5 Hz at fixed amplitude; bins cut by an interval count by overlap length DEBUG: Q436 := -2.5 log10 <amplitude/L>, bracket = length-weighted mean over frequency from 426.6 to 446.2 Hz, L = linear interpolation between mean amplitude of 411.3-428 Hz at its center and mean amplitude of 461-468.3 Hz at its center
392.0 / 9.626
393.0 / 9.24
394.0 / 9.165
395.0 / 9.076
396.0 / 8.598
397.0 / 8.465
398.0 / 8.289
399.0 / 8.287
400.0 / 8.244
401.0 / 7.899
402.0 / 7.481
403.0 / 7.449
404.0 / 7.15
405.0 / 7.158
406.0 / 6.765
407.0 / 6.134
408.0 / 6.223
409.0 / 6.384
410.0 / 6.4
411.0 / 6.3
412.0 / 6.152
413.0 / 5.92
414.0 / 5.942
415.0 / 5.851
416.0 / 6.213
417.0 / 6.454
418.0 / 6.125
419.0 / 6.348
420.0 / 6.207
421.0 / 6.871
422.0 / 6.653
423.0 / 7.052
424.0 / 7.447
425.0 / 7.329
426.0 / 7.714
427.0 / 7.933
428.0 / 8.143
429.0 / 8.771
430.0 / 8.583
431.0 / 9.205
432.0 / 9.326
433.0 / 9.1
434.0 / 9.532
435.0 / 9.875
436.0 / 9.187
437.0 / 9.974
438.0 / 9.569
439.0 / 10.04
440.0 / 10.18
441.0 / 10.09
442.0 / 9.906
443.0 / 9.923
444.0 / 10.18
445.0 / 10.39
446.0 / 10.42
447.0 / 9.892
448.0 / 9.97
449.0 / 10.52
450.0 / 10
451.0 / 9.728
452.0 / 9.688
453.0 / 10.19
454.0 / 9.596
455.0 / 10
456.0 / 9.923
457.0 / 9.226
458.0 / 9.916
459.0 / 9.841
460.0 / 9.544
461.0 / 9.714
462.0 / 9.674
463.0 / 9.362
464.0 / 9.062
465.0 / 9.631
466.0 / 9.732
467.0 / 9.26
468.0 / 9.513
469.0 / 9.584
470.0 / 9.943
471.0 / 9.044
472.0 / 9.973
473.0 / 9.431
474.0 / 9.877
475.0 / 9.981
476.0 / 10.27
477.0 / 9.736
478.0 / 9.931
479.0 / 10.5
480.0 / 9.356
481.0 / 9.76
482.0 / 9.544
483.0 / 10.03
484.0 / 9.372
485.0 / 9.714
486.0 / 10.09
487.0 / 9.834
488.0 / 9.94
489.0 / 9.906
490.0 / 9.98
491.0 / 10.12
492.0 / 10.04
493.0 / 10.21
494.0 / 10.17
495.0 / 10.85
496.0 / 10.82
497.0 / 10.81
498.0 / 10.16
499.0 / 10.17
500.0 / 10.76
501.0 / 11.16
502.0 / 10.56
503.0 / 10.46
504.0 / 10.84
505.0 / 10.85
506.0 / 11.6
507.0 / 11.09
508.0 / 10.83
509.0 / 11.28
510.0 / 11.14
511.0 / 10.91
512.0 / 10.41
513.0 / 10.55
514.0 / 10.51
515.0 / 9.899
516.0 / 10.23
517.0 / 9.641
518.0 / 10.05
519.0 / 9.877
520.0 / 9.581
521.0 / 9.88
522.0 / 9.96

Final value -0.23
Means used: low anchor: 6.68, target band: 9.51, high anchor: 9.48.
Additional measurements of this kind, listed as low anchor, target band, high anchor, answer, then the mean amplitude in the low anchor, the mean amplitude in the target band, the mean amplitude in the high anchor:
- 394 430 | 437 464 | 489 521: -0.160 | 7.18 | 9.89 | 10.5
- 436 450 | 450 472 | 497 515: 0.066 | 10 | 9.64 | 10.8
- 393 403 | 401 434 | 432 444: 0.261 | 8.38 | 7.14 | 9.76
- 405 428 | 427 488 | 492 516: -0.149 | 6.61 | 9.69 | 10.7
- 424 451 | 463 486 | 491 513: 0.050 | 9.42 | 9.69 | 10.7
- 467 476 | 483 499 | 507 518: -0.004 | 9.68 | 10.1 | 10.5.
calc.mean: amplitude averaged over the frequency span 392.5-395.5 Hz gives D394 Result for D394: 9.16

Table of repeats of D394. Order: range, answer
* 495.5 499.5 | 10.5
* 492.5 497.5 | 10.6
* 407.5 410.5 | 6.34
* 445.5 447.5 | 10.2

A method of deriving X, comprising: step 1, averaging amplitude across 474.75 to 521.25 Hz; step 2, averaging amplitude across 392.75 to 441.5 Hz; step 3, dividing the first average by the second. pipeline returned 1.32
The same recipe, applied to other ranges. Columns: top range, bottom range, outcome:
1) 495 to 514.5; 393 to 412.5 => 1.44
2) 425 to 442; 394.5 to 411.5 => 1.23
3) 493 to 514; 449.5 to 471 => 1.11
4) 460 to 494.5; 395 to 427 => 1.40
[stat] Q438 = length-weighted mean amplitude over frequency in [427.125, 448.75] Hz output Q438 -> 9.61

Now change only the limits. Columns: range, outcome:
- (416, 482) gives 9.21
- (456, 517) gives 10.1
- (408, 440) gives 7.65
